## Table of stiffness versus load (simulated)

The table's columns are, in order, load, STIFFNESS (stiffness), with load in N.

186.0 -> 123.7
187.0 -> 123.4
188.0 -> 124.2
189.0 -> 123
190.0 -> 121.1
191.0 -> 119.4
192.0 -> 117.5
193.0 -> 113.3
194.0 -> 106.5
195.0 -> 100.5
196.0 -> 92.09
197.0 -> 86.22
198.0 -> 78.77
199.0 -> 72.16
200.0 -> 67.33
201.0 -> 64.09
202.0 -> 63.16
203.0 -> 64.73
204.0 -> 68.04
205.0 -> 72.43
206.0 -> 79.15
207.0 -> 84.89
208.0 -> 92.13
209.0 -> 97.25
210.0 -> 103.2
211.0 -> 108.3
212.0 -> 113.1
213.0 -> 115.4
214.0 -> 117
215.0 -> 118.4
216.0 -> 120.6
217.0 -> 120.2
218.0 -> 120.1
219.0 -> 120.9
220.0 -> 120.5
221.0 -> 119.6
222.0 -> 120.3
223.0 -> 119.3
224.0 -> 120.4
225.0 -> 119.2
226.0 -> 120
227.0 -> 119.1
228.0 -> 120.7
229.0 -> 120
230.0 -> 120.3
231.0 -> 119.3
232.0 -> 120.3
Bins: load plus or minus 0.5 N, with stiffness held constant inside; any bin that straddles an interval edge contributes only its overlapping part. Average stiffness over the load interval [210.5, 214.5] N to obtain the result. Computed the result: 113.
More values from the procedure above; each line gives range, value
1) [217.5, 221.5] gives 120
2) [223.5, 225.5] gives 120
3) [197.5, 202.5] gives 69.1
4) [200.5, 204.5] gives 65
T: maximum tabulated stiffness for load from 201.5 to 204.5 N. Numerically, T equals 68.04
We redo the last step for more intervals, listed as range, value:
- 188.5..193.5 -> 123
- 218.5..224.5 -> 120.9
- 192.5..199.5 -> 113.3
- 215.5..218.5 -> 120.6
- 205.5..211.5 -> 108.3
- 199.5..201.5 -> 67.33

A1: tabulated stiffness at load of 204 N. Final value 68.04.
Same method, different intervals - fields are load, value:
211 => 108.3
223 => 119.3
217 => 120.2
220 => 120.5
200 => 67.33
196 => 92.09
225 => 119.2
